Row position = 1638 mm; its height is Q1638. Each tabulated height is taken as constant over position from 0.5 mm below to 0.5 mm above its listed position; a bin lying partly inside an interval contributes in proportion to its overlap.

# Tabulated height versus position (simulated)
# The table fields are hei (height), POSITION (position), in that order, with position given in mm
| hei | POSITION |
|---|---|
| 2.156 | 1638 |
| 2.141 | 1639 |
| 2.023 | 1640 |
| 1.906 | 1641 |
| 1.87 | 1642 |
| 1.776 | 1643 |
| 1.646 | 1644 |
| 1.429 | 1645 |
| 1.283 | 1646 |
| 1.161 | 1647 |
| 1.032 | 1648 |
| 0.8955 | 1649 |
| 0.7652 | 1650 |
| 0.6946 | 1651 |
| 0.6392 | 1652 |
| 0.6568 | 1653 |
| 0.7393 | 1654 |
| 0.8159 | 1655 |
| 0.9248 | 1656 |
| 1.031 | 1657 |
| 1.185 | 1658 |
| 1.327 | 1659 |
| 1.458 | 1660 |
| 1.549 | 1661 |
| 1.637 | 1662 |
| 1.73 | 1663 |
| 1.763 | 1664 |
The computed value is 2.156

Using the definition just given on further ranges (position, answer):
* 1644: 1.646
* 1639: 2.141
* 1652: 0.6392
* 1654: 0.7393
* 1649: 0.8955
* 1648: 1.032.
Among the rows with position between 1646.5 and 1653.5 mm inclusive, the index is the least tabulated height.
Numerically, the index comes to 0.6392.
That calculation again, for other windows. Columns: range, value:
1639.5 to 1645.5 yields 1.429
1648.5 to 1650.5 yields 0.7652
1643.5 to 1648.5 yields 1.032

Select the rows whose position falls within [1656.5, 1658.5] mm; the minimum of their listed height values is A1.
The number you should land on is 1.031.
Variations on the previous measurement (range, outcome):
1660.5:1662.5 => 1.549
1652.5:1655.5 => 0.6568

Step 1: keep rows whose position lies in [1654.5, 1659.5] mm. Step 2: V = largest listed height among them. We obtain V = 1.327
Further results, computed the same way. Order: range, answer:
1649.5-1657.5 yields 1.031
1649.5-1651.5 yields 0.7652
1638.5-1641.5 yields 2.141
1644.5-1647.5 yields 1.429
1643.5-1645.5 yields 1.646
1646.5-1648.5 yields 1.161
